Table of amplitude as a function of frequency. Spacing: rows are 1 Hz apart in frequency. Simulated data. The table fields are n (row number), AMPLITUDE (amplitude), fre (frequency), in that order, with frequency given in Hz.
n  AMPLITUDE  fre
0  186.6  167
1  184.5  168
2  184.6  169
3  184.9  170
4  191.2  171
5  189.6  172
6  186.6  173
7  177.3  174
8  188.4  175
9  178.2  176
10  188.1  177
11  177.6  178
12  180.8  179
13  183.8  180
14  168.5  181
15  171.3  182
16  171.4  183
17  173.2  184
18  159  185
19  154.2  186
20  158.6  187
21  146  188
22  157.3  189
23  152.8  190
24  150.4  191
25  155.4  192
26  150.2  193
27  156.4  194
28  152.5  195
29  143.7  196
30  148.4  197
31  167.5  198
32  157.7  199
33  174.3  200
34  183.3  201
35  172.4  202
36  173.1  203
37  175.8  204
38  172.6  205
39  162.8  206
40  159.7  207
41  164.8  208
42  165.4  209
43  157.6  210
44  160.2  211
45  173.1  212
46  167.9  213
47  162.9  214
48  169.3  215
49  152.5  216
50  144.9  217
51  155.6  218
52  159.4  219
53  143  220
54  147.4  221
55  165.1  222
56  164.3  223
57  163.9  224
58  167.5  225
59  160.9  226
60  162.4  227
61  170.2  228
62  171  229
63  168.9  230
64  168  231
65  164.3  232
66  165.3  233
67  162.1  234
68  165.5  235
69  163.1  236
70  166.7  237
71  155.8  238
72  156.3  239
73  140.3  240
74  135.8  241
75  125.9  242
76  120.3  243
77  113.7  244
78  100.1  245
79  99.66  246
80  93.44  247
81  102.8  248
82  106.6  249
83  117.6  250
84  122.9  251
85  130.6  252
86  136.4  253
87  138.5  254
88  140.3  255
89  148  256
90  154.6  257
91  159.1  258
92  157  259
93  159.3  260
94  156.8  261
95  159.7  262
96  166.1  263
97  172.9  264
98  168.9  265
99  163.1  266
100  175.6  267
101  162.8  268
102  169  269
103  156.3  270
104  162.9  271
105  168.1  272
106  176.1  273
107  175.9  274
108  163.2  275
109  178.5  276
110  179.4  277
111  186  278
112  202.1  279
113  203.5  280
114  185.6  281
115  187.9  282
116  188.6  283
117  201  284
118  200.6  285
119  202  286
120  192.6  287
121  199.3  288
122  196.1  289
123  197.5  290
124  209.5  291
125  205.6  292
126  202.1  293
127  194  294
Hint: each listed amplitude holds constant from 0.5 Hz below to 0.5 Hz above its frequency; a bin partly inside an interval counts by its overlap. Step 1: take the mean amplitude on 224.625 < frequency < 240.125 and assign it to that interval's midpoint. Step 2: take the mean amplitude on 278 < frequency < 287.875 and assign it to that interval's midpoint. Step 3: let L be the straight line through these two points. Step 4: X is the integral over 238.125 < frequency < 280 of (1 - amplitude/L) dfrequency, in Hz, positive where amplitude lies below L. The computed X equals 7.3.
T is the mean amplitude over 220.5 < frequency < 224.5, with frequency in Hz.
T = 160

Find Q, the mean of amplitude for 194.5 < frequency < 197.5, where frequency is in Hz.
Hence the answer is 148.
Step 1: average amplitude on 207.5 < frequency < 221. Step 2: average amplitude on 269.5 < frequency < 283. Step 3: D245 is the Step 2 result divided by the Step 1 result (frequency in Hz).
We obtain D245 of 1.13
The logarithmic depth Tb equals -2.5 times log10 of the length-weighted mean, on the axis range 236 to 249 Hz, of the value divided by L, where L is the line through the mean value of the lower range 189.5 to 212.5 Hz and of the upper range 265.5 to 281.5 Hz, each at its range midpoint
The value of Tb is 0.318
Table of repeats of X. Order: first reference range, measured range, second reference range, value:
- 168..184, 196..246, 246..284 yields 3.6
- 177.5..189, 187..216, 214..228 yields 0.2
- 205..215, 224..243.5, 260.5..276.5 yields 0.9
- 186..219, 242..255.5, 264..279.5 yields 4.1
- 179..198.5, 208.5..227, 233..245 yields -1.1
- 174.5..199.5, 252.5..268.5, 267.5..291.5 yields 2.1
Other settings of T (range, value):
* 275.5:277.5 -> 179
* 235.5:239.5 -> 160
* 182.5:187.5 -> 163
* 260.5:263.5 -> 161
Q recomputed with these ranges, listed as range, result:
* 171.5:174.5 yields 184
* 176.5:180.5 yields 183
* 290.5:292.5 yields 208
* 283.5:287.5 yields 199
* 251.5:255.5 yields 136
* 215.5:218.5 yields 151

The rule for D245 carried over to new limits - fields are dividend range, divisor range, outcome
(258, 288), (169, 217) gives 1.06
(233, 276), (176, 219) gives 0.90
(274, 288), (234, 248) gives 1.42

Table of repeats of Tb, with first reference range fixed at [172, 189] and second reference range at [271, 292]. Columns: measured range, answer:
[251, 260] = 0.265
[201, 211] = 0.059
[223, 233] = 0.090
